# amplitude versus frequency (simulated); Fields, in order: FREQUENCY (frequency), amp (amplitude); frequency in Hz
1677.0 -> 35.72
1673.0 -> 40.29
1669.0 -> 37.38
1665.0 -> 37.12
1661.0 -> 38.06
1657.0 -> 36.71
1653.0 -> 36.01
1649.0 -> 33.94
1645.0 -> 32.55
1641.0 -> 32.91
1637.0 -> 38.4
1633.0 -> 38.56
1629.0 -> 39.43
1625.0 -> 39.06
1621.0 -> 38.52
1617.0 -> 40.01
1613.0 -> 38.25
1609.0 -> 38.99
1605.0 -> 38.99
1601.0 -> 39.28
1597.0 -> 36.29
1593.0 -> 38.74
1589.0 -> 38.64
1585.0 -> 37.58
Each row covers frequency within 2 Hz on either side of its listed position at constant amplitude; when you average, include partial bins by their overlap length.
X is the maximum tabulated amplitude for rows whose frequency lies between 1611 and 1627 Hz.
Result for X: 40.01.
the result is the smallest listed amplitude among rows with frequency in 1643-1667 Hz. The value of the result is 32.55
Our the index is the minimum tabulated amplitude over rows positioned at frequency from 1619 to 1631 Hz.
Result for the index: 38.52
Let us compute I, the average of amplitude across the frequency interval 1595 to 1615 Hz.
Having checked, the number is 38.4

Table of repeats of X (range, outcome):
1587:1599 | 38.74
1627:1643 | 39.43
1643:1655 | 36.01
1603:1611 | 38.99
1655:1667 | 38.06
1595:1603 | 39.28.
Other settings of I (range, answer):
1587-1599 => 37.9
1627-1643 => 37.3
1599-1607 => 39.1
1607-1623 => 38.9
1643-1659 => 34.8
